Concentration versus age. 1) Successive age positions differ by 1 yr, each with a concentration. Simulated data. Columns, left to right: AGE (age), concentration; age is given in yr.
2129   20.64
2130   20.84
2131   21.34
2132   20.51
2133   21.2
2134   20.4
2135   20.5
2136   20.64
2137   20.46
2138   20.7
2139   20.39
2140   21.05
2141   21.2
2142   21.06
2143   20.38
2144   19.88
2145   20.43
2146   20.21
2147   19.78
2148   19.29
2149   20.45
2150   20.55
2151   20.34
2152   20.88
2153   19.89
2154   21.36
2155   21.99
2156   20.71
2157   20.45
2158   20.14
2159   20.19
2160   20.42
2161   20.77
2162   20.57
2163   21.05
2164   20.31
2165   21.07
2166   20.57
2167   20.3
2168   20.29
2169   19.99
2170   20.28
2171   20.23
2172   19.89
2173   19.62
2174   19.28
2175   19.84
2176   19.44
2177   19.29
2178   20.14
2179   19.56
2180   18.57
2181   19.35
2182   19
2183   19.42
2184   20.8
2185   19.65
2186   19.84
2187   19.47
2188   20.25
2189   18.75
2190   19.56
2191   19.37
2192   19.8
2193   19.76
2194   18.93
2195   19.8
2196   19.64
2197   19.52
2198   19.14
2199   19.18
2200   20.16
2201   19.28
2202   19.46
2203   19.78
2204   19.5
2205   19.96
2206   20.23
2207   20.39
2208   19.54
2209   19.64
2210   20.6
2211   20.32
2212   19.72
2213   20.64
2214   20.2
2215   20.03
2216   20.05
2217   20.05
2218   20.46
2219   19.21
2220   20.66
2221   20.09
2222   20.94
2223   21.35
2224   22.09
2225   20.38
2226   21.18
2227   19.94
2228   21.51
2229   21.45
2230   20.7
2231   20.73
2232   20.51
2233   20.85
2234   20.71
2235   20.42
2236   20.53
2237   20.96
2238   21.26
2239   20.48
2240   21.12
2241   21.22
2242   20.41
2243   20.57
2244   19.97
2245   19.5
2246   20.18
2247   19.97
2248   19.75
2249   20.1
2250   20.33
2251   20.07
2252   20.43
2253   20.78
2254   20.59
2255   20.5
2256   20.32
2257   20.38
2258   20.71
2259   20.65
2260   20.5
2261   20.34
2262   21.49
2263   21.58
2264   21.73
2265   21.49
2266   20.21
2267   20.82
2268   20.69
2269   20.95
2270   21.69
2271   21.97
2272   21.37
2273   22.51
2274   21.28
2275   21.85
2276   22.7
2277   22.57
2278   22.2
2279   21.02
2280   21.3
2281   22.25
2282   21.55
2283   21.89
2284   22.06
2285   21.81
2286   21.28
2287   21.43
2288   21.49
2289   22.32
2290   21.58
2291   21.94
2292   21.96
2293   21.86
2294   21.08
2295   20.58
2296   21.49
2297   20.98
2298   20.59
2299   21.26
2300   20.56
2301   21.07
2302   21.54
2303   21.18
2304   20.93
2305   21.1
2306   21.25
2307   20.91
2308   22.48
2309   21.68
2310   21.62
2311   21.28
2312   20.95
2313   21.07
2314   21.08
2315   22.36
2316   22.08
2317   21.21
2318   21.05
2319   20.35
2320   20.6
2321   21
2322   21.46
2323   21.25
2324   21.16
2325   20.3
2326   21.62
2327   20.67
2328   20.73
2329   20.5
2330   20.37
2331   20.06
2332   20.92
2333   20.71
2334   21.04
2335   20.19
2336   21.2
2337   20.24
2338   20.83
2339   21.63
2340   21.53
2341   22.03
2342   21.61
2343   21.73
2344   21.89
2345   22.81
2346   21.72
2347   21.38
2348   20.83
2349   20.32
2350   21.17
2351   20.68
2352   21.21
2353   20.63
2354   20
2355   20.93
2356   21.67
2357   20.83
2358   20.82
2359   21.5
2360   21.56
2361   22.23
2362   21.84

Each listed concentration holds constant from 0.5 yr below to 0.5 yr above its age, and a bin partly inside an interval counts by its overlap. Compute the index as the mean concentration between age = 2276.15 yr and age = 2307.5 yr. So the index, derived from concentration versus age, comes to 21.5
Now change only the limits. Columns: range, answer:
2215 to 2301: 21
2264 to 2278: 21.6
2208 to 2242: 20.6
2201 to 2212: 19.9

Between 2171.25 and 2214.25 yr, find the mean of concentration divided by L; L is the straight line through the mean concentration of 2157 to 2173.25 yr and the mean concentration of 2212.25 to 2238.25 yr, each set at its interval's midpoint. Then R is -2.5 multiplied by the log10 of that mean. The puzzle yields 0.044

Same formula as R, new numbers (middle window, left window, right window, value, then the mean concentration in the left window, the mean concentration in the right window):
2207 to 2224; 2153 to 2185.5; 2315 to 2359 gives 0.01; 20.1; 21.1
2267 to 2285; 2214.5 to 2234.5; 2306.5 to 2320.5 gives -0.03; 20.6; 21.3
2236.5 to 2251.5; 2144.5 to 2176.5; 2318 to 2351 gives 0.02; 20.3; 21.1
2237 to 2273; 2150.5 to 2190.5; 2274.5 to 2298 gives 0.03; 20.1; 21.7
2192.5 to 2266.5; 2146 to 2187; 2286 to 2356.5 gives 0.01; 20.1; 21.2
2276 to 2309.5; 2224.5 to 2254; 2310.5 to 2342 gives -0.03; 20.6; 21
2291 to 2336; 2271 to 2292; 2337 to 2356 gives 0.02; 21.8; 21.3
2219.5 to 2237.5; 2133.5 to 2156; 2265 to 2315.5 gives 0.01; 20.5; 21.5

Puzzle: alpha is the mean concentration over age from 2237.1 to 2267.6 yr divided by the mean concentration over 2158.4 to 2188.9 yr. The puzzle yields 1.03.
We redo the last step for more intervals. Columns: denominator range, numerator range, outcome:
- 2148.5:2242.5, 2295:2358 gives 1.05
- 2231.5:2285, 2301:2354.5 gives 1.01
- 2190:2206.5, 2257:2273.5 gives 1.08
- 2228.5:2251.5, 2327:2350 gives 1.03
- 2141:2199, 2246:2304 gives 1.06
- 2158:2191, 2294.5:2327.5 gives 1.06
